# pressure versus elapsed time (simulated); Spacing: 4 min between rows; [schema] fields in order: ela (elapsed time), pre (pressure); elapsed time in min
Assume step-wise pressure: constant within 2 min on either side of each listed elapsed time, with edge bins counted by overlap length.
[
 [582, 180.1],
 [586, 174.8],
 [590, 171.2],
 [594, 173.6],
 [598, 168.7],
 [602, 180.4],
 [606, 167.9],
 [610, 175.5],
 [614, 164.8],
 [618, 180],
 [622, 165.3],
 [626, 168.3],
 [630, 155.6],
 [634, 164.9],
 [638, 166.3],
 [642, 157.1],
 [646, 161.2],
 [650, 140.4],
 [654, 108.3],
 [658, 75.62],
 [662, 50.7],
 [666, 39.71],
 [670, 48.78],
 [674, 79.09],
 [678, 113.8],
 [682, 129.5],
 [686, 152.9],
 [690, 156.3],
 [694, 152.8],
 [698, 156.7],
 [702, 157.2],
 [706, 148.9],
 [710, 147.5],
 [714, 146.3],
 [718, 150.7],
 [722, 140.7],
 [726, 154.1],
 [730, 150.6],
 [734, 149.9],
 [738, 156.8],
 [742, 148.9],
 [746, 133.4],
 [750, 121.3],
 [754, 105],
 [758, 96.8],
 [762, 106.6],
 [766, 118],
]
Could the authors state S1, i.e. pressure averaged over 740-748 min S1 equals 141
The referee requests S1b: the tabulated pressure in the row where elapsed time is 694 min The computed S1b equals 152.8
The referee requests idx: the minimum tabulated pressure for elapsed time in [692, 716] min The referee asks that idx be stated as 146.3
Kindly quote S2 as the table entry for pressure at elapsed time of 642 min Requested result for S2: 157.1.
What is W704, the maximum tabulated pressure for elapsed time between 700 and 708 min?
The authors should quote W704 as 157.2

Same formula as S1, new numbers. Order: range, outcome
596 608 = 172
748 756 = 113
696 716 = 151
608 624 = 171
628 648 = 161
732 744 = 152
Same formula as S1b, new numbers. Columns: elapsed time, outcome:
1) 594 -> 173.6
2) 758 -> 96.8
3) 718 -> 150.7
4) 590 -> 171.2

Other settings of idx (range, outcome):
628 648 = 155.6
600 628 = 164.8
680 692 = 129.5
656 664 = 50.7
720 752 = 121.3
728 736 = 149.9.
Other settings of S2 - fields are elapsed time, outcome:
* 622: 165.3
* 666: 39.71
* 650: 140.4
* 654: 108.3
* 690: 156.3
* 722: 140.7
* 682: 129.5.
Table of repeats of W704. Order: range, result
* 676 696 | 156.3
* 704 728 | 154.1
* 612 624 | 180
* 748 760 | 121.3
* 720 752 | 156.8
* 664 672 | 48.78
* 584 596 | 174.8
